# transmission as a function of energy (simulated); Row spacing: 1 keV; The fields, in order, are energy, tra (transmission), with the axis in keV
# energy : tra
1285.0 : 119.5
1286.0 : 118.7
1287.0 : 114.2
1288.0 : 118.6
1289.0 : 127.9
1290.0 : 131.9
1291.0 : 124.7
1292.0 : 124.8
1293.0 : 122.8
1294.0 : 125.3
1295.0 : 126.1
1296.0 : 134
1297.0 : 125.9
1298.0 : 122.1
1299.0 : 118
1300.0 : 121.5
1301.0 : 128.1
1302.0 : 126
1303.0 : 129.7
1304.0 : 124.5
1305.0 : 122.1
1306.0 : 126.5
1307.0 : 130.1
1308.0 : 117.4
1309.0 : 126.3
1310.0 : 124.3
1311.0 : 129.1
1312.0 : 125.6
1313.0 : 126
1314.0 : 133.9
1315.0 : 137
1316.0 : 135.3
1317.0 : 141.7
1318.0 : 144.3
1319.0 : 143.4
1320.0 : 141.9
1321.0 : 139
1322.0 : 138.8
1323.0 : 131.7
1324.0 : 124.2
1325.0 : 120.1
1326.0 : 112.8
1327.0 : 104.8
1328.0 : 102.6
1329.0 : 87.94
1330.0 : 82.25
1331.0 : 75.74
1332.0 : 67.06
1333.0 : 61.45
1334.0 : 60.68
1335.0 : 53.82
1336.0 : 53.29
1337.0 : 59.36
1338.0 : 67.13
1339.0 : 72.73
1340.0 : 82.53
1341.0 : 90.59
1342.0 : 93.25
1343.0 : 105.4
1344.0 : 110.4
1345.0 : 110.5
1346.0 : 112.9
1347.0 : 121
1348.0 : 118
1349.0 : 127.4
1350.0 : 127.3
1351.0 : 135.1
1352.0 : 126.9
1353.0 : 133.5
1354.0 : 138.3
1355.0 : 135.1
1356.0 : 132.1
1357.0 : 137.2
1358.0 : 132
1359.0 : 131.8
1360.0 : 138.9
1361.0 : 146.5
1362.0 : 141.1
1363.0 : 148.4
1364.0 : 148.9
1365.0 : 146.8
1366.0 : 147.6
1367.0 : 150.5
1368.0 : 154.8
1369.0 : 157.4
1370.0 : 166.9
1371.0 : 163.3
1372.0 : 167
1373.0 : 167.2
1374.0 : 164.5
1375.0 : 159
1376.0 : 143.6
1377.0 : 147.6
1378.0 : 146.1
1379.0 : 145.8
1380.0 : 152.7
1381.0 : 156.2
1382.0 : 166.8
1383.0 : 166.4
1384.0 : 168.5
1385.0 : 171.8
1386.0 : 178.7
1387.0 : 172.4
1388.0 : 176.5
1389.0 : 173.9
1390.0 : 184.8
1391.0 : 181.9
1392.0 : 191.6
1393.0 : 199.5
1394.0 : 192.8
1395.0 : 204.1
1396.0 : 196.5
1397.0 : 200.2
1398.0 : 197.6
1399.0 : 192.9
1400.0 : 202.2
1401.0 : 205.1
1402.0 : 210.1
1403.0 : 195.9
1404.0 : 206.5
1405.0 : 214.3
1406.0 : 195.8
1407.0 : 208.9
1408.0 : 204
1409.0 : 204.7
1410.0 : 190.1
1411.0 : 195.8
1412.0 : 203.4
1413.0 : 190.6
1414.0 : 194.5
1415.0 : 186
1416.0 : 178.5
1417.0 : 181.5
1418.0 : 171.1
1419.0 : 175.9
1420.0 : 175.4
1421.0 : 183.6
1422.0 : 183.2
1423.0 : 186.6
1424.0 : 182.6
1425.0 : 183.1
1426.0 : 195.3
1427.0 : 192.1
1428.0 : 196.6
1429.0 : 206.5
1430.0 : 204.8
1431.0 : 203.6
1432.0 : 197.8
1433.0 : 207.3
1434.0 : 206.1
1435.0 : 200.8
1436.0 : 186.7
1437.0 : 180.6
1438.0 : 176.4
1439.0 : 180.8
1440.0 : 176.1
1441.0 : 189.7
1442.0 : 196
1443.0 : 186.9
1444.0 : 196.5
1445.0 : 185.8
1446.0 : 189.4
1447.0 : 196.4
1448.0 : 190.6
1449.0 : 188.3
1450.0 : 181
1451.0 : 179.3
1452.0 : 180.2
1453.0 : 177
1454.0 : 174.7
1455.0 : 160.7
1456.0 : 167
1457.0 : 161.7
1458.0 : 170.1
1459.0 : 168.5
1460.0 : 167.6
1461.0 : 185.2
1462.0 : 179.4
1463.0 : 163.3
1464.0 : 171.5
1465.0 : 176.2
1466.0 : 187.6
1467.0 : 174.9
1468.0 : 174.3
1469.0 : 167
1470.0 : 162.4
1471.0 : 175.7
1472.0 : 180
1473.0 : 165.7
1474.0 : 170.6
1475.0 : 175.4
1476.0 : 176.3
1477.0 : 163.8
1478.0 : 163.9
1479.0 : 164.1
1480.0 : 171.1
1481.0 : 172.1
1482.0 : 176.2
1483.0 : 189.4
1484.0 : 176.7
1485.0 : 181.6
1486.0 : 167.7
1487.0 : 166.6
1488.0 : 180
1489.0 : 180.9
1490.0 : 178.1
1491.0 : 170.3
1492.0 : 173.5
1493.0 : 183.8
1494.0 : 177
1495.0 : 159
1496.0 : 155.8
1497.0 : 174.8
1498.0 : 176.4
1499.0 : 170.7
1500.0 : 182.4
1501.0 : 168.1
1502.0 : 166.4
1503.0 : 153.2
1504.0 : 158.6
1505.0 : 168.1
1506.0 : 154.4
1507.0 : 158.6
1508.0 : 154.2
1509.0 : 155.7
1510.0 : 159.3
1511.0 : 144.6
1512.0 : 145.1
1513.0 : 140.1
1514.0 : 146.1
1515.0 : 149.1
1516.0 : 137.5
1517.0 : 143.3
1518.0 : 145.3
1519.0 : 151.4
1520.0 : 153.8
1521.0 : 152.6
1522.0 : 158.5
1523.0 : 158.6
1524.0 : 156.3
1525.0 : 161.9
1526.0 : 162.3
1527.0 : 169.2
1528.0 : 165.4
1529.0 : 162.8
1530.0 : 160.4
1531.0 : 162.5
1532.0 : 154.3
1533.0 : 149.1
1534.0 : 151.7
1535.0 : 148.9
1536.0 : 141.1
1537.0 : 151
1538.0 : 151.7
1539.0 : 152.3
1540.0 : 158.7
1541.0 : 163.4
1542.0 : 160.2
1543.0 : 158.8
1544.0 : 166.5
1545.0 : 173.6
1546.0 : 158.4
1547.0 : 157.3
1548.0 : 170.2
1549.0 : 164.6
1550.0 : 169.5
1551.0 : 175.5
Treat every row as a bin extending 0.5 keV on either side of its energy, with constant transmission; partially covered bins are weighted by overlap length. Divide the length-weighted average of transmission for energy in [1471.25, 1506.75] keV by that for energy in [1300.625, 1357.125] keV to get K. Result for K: 1.5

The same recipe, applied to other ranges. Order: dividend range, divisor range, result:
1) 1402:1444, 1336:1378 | 1.48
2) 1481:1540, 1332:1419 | 1.05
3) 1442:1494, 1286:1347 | 1.56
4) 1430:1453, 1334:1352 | 1.97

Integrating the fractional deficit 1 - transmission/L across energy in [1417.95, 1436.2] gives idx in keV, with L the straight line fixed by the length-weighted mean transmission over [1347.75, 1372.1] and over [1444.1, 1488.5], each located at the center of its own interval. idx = -3.27 keV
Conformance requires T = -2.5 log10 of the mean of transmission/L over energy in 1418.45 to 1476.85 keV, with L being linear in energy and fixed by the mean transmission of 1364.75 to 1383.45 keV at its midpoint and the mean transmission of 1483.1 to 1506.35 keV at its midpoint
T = -0.11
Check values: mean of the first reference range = 156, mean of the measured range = 182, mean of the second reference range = 171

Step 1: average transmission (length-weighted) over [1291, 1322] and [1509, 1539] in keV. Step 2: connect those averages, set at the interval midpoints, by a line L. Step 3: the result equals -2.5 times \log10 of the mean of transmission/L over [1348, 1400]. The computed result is -0.167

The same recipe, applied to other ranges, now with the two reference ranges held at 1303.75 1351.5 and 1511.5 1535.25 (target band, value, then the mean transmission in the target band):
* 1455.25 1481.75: -0.21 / 171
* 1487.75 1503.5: -0.17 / 172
